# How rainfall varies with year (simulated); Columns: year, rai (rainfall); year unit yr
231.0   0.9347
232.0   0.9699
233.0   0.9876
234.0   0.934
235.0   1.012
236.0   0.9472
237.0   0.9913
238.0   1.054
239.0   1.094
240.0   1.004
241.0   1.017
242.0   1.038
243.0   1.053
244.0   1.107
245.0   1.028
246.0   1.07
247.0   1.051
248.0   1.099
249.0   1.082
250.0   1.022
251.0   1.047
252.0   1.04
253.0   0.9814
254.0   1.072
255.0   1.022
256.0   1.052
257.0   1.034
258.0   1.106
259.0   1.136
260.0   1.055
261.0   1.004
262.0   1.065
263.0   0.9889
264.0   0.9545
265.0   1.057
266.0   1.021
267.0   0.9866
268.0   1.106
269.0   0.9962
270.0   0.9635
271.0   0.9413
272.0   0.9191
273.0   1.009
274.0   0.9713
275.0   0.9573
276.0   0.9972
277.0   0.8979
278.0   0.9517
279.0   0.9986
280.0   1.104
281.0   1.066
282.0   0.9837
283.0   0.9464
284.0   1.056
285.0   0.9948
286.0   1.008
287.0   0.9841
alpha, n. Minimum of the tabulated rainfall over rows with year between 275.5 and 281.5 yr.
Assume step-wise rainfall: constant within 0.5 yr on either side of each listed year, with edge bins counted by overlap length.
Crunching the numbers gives 0.8979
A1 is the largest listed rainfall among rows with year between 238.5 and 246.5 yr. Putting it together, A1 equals 1.107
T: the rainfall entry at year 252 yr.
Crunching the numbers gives 1.04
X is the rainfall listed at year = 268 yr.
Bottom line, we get 1.106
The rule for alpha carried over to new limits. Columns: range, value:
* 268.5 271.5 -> 0.9413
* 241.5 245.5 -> 1.028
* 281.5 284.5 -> 0.9464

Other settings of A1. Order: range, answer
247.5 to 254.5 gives 1.099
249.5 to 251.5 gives 1.047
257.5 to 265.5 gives 1.136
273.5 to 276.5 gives 0.9972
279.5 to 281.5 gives 1.104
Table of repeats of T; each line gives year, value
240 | 1.004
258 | 1.106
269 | 0.9962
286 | 1.008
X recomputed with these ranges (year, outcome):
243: 1.053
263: 0.9889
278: 0.9517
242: 1.038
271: 0.9413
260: 1.055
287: 0.9841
